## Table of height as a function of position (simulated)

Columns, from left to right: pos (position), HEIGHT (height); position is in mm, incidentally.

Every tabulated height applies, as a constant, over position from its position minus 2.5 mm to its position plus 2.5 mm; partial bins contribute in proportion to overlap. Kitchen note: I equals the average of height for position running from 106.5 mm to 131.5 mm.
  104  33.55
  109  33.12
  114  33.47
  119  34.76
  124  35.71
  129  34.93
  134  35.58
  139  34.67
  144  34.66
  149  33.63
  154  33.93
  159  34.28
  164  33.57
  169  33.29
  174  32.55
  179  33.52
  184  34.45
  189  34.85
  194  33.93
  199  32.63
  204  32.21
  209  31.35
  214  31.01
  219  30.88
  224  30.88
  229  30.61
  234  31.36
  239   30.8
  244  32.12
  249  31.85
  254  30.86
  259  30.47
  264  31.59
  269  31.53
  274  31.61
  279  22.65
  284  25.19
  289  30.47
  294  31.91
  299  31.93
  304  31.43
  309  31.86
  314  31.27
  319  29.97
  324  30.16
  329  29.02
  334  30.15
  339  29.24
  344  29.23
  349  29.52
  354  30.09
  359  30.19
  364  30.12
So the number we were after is 34.4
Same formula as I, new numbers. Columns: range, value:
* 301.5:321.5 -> 31.1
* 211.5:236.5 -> 30.9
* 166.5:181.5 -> 33.1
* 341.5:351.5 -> 29.4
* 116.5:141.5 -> 35.1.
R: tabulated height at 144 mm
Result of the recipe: 34.66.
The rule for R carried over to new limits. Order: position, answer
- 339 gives 29.24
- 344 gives 29.23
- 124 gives 35.71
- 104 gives 33.55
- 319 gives 29.97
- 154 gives 33.93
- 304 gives 31.43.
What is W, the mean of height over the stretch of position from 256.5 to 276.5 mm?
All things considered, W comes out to 31.3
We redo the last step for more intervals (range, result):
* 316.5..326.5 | 30.1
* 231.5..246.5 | 31.4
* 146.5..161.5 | 33.9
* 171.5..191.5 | 33.8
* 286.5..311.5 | 31.5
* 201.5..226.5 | 31.3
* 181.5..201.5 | 34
